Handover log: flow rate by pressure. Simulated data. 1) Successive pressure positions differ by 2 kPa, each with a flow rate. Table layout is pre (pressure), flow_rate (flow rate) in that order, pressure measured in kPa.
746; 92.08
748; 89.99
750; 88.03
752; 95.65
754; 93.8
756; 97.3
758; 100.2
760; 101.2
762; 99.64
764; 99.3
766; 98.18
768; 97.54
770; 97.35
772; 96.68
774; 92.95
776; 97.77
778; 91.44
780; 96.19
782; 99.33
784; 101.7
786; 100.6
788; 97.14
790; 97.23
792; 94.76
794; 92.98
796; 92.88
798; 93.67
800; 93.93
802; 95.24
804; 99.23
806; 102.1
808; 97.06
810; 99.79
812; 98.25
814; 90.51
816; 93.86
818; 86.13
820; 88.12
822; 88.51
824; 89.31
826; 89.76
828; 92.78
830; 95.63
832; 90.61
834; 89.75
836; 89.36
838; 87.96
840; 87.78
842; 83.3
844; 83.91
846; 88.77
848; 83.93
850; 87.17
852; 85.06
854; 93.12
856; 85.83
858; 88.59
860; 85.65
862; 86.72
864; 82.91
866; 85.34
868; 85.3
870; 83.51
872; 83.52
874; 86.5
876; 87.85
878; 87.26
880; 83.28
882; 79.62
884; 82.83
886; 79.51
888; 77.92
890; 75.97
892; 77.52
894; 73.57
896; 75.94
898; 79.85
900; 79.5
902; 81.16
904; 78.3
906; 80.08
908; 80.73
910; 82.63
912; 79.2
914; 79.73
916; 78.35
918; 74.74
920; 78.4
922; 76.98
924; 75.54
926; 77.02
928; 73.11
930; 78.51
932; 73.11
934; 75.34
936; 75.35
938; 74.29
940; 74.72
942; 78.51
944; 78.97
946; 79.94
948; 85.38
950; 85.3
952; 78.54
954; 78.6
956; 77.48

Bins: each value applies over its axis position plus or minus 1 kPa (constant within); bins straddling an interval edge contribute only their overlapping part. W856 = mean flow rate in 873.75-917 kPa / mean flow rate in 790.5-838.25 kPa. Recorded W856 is 0.86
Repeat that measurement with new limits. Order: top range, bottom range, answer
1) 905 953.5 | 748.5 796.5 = 0.81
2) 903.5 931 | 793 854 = 0.86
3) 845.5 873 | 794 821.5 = 0.91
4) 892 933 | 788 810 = 0.81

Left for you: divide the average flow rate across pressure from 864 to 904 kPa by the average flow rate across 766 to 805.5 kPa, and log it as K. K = 0.84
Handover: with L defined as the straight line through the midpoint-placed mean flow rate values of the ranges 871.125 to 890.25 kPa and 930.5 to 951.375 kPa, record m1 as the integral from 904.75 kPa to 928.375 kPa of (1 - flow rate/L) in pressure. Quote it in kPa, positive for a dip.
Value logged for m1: 0.5 kPa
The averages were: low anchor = 82.7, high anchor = 78.1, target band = 78.2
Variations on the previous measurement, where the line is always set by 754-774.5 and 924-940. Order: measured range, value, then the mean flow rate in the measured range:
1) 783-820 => -1.1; 95.7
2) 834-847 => 0.1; 87.1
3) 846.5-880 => -0.6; 86.1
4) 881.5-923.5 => 0.3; 78.6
